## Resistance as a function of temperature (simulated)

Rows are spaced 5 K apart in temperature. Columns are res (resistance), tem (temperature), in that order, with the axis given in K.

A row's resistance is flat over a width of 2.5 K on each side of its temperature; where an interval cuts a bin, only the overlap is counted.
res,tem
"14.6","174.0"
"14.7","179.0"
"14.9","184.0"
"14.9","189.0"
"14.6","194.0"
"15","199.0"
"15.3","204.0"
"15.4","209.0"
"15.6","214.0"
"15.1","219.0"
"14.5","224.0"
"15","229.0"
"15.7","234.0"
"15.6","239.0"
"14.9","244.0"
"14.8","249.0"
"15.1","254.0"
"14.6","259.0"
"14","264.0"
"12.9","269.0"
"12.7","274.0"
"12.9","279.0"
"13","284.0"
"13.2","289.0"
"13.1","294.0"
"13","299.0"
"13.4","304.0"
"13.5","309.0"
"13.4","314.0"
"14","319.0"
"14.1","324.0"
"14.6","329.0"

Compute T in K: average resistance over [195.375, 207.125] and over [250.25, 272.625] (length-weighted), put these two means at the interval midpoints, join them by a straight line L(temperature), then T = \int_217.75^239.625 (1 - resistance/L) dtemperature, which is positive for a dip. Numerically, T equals -0.7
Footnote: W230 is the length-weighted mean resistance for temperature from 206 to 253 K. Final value 15.2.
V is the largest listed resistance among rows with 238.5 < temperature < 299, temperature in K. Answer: 15.6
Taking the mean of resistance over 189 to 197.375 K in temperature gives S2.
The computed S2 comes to 14.7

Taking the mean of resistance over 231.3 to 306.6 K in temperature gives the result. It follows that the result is 13.9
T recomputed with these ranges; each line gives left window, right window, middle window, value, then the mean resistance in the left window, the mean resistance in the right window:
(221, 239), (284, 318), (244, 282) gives 1.00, 15.1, 13.3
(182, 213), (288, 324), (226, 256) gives -1.62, 15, 13.4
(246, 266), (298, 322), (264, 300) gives 2.69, 14.6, 13.5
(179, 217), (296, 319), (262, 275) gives 0.71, 15.1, 13.4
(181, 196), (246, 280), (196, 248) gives -2.86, 14.8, 13.9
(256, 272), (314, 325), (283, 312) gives 1.38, 13.8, 13.9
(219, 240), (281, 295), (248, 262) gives -0.53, 15.2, 13.1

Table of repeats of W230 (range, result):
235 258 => 15.1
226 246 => 15.3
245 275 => 14.1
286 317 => 13.3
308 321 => 13.6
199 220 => 15.3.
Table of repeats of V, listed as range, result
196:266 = 15.7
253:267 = 15.1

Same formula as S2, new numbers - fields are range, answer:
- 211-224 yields 15.2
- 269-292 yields 12.9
